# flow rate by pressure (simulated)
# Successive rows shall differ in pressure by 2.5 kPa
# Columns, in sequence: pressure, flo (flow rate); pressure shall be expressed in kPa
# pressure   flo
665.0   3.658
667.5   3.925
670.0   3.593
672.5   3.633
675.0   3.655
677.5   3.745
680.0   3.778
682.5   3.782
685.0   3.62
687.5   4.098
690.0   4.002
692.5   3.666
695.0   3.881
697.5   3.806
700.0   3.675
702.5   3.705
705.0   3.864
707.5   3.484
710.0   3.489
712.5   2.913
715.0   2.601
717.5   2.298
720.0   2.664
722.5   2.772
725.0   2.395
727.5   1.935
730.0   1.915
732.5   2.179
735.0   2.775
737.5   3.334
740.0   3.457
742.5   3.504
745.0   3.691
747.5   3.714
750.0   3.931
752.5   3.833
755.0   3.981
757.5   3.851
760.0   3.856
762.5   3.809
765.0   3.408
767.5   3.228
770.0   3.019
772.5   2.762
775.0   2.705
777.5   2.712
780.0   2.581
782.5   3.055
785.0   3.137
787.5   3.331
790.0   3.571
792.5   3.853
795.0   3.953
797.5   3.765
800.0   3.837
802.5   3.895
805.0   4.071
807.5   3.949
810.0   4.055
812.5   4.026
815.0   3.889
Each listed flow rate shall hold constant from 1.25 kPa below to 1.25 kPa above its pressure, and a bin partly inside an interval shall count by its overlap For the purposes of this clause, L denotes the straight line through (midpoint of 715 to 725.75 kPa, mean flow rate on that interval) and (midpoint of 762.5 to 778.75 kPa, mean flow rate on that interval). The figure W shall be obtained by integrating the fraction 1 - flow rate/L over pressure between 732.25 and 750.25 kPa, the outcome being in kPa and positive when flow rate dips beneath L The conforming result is -3.90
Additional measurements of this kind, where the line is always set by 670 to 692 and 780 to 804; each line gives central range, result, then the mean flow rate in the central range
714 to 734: 7.3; 2.35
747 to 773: 0.1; 3.6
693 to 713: 0.5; 3.63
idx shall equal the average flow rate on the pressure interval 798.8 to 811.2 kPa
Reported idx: 3.96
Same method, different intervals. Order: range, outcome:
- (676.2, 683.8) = 3.77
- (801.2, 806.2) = 3.98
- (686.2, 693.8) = 3.92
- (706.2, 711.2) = 3.49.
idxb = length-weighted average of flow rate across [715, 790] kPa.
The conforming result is 3.1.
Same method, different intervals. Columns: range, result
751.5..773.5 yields 3.53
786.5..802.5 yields 3.74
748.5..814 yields 3.55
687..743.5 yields 3.13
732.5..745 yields 3.2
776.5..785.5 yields 2.85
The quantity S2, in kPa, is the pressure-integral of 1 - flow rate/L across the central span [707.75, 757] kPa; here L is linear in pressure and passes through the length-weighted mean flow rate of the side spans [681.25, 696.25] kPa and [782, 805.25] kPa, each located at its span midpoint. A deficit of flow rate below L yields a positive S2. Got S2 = 9.37 kPa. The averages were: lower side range 3.84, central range 3.04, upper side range 3.65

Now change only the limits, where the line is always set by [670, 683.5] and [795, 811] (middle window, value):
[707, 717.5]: 2.1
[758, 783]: 4.7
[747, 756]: -0.1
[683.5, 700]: -0.4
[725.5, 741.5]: 5.1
